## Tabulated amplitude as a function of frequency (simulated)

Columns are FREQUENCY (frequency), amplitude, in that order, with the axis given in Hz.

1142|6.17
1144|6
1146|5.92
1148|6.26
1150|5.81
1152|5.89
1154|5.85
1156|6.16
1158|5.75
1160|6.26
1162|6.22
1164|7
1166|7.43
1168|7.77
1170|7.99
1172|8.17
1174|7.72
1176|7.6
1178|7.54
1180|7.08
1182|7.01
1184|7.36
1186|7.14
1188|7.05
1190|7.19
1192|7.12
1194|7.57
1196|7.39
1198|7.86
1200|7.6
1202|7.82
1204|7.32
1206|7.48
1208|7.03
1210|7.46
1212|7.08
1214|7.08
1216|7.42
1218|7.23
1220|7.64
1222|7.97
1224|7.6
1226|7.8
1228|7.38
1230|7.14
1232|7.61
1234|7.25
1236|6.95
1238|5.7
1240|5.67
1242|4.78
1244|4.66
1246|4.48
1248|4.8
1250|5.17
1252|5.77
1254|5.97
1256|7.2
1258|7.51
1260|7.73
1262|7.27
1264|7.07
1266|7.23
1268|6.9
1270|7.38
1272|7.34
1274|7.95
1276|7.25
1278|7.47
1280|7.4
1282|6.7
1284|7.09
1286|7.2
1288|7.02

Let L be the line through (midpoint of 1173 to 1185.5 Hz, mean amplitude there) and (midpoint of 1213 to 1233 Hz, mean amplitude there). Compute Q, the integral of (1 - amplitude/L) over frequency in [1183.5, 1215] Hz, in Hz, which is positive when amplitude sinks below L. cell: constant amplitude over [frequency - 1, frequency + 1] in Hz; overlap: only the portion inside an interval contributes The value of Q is 0.3 Hz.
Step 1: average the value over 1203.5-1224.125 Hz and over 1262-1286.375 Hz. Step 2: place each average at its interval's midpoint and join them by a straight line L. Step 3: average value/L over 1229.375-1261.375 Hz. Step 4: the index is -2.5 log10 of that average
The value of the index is 0.19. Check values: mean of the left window 7.38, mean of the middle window 6.15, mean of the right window 7.25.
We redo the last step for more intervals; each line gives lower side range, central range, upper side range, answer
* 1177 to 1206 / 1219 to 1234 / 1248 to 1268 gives -0.08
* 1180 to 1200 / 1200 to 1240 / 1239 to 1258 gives -0.14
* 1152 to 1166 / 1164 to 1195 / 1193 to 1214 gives -0.10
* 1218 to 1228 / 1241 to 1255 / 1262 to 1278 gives 0.42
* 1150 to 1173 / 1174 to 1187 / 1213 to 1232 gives -0.05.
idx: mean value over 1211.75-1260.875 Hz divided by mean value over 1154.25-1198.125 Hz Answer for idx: 0.92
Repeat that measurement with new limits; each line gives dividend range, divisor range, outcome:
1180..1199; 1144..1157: 1.22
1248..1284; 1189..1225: 0.94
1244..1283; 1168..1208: 0.90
